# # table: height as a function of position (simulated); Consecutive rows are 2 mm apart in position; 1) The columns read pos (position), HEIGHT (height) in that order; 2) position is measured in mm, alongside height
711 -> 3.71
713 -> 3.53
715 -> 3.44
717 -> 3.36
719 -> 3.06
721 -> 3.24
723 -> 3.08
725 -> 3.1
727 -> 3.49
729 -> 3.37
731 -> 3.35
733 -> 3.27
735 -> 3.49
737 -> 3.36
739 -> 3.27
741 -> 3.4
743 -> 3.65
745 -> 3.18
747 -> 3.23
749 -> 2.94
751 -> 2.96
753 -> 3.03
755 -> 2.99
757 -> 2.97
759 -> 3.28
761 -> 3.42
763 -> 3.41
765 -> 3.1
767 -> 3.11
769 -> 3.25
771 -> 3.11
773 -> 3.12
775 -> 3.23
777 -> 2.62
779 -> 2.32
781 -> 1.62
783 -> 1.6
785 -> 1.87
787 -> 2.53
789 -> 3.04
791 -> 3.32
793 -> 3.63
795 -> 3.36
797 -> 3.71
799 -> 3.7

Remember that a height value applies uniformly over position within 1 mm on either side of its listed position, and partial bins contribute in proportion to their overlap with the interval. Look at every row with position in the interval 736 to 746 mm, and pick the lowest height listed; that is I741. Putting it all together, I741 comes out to 3.18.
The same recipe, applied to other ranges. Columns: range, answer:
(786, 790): 2.53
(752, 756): 2.99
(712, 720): 3.06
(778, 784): 1.6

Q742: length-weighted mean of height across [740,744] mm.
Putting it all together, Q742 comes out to 3.52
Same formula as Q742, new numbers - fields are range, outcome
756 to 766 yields 3.24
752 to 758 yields 3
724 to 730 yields 3.32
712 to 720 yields 3.35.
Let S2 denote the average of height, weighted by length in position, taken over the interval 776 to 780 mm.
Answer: 2.47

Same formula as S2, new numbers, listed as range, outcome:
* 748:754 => 2.98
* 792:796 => 3.5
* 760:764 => 3.42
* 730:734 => 3.31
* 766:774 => 3.15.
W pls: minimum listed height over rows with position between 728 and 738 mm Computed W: 3.27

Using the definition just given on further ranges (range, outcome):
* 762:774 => 3.1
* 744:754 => 2.94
